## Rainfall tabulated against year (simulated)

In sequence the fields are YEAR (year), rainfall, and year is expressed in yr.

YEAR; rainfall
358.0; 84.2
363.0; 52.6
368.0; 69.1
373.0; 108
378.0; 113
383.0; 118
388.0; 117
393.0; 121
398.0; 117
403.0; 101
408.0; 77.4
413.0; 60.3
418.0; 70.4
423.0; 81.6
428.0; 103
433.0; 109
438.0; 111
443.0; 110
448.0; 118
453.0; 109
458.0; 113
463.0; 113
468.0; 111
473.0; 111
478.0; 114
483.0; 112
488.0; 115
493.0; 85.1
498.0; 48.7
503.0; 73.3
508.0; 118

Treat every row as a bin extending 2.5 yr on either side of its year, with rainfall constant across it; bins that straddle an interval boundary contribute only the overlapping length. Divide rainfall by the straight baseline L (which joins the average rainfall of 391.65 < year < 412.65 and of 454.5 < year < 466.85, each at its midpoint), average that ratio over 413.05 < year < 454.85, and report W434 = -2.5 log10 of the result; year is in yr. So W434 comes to 0.08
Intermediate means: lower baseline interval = 98.7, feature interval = 99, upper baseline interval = 112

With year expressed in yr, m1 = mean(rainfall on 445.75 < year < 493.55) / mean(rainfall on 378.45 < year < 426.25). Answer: 1.1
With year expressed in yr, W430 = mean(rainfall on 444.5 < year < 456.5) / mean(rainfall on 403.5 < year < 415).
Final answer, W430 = 1.5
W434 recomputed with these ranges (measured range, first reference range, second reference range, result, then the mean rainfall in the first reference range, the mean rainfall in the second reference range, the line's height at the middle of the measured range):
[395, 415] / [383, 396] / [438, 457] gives 0.28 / 119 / 112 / 117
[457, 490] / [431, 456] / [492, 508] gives -0.22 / 111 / 75.2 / 92.2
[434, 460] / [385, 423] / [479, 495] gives -0.12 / 94.3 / 106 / 100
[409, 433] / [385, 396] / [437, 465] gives 0.37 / 119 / 112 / 116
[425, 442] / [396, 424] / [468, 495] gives -0.16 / 84.2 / 108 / 92.1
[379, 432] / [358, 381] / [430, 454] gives 0.00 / 86.2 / 111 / 98.7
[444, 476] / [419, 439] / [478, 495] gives -0.10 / 98.1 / 106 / 102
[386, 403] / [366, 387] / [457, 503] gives -0.12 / 104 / 101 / 103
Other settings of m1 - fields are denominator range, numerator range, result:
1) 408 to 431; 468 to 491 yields 1.41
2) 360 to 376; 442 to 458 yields 1.45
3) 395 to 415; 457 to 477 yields 1.24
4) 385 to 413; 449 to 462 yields 1.09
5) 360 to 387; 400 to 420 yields 0.84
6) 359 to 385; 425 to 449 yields 1.20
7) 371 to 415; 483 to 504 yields 0.81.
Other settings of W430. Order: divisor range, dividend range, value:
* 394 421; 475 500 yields 1.10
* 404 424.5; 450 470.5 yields 1.51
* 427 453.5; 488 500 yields 0.70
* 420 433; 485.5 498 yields 0.95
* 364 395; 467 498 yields 0.98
